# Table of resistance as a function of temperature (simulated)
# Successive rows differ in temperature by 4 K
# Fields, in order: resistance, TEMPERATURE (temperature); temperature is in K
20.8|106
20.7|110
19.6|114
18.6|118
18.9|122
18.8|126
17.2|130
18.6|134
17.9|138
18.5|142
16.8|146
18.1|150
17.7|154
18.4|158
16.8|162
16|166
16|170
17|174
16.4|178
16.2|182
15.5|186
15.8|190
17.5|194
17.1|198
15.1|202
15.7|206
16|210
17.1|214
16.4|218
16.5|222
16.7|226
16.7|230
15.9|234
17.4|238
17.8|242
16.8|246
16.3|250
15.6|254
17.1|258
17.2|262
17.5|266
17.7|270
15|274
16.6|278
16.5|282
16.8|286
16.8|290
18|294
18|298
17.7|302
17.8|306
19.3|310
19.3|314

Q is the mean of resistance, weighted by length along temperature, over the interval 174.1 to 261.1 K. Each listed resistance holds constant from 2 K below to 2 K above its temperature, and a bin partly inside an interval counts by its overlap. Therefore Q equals 16.5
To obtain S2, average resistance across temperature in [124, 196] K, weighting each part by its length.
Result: 17.2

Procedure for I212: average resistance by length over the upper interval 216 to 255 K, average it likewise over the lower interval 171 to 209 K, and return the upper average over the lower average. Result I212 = 1.02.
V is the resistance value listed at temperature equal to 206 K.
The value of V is 15.7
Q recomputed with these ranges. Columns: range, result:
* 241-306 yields 17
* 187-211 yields 16.2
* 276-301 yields 17.1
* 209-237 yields 16.5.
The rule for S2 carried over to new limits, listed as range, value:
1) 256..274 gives 17.1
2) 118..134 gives 18.4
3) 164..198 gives 16.3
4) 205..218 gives 16.3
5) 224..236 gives 16.4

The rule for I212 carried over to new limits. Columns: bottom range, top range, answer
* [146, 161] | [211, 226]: 0.93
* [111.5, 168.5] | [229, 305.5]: 0.94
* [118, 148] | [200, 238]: 0.90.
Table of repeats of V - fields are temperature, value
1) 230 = 16.7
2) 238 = 17.4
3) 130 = 17.2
